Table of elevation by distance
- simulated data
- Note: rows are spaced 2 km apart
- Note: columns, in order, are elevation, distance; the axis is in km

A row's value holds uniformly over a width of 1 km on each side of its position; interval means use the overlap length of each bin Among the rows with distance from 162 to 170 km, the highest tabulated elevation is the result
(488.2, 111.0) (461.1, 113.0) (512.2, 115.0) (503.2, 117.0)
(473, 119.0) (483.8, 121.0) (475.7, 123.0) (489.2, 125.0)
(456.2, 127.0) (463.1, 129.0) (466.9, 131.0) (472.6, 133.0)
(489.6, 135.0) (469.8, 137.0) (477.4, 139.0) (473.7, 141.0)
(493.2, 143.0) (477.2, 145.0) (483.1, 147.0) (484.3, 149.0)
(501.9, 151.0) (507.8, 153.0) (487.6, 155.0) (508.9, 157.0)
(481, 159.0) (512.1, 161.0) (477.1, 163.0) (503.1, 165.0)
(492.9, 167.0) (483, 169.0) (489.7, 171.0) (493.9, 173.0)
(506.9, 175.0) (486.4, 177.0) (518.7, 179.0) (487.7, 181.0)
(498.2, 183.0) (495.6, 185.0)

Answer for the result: 503.1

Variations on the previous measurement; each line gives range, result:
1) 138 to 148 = 493.2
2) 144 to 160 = 508.9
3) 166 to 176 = 506.9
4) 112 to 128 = 512.2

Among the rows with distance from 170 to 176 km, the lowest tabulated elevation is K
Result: 489.7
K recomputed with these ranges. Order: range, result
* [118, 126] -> 473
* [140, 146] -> 473.7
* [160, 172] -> 477.1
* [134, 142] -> 469.8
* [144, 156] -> 477.2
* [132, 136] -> 472.6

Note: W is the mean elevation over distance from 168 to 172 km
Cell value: 486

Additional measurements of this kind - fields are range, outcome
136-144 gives 479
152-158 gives 501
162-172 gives 489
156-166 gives 496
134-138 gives 480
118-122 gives 478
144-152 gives 487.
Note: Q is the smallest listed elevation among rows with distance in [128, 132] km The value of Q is 463.1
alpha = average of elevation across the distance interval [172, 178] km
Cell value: 496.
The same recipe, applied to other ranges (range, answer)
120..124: 480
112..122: 487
